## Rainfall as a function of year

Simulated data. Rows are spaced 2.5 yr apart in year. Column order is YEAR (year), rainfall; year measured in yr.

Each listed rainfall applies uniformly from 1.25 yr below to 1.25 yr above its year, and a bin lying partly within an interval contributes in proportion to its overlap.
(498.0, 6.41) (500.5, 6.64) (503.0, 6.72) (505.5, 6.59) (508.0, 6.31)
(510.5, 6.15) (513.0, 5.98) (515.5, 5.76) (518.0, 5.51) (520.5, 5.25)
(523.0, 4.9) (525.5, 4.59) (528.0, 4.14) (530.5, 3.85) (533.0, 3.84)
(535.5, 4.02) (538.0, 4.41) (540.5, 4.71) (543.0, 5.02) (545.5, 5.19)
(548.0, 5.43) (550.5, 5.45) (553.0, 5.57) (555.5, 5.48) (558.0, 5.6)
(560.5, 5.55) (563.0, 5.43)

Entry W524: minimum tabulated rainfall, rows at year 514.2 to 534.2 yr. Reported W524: 3.84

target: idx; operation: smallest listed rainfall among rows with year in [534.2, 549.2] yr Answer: 4.02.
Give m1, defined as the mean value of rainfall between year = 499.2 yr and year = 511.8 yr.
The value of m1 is 6.48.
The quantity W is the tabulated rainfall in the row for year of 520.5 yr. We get 5.25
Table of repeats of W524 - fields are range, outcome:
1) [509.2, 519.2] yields 5.51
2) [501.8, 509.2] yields 6.31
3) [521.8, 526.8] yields 4.59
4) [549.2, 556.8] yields 5.45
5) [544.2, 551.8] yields 5.19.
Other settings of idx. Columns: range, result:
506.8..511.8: 6.15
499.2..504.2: 6.64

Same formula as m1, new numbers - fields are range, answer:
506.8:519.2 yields 5.94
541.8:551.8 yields 5.28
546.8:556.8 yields 5.48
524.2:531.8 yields 4.2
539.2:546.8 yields 4.97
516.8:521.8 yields 5.37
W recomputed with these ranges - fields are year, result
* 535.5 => 4.02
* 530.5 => 3.85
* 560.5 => 5.55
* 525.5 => 4.59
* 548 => 5.43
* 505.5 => 6.59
